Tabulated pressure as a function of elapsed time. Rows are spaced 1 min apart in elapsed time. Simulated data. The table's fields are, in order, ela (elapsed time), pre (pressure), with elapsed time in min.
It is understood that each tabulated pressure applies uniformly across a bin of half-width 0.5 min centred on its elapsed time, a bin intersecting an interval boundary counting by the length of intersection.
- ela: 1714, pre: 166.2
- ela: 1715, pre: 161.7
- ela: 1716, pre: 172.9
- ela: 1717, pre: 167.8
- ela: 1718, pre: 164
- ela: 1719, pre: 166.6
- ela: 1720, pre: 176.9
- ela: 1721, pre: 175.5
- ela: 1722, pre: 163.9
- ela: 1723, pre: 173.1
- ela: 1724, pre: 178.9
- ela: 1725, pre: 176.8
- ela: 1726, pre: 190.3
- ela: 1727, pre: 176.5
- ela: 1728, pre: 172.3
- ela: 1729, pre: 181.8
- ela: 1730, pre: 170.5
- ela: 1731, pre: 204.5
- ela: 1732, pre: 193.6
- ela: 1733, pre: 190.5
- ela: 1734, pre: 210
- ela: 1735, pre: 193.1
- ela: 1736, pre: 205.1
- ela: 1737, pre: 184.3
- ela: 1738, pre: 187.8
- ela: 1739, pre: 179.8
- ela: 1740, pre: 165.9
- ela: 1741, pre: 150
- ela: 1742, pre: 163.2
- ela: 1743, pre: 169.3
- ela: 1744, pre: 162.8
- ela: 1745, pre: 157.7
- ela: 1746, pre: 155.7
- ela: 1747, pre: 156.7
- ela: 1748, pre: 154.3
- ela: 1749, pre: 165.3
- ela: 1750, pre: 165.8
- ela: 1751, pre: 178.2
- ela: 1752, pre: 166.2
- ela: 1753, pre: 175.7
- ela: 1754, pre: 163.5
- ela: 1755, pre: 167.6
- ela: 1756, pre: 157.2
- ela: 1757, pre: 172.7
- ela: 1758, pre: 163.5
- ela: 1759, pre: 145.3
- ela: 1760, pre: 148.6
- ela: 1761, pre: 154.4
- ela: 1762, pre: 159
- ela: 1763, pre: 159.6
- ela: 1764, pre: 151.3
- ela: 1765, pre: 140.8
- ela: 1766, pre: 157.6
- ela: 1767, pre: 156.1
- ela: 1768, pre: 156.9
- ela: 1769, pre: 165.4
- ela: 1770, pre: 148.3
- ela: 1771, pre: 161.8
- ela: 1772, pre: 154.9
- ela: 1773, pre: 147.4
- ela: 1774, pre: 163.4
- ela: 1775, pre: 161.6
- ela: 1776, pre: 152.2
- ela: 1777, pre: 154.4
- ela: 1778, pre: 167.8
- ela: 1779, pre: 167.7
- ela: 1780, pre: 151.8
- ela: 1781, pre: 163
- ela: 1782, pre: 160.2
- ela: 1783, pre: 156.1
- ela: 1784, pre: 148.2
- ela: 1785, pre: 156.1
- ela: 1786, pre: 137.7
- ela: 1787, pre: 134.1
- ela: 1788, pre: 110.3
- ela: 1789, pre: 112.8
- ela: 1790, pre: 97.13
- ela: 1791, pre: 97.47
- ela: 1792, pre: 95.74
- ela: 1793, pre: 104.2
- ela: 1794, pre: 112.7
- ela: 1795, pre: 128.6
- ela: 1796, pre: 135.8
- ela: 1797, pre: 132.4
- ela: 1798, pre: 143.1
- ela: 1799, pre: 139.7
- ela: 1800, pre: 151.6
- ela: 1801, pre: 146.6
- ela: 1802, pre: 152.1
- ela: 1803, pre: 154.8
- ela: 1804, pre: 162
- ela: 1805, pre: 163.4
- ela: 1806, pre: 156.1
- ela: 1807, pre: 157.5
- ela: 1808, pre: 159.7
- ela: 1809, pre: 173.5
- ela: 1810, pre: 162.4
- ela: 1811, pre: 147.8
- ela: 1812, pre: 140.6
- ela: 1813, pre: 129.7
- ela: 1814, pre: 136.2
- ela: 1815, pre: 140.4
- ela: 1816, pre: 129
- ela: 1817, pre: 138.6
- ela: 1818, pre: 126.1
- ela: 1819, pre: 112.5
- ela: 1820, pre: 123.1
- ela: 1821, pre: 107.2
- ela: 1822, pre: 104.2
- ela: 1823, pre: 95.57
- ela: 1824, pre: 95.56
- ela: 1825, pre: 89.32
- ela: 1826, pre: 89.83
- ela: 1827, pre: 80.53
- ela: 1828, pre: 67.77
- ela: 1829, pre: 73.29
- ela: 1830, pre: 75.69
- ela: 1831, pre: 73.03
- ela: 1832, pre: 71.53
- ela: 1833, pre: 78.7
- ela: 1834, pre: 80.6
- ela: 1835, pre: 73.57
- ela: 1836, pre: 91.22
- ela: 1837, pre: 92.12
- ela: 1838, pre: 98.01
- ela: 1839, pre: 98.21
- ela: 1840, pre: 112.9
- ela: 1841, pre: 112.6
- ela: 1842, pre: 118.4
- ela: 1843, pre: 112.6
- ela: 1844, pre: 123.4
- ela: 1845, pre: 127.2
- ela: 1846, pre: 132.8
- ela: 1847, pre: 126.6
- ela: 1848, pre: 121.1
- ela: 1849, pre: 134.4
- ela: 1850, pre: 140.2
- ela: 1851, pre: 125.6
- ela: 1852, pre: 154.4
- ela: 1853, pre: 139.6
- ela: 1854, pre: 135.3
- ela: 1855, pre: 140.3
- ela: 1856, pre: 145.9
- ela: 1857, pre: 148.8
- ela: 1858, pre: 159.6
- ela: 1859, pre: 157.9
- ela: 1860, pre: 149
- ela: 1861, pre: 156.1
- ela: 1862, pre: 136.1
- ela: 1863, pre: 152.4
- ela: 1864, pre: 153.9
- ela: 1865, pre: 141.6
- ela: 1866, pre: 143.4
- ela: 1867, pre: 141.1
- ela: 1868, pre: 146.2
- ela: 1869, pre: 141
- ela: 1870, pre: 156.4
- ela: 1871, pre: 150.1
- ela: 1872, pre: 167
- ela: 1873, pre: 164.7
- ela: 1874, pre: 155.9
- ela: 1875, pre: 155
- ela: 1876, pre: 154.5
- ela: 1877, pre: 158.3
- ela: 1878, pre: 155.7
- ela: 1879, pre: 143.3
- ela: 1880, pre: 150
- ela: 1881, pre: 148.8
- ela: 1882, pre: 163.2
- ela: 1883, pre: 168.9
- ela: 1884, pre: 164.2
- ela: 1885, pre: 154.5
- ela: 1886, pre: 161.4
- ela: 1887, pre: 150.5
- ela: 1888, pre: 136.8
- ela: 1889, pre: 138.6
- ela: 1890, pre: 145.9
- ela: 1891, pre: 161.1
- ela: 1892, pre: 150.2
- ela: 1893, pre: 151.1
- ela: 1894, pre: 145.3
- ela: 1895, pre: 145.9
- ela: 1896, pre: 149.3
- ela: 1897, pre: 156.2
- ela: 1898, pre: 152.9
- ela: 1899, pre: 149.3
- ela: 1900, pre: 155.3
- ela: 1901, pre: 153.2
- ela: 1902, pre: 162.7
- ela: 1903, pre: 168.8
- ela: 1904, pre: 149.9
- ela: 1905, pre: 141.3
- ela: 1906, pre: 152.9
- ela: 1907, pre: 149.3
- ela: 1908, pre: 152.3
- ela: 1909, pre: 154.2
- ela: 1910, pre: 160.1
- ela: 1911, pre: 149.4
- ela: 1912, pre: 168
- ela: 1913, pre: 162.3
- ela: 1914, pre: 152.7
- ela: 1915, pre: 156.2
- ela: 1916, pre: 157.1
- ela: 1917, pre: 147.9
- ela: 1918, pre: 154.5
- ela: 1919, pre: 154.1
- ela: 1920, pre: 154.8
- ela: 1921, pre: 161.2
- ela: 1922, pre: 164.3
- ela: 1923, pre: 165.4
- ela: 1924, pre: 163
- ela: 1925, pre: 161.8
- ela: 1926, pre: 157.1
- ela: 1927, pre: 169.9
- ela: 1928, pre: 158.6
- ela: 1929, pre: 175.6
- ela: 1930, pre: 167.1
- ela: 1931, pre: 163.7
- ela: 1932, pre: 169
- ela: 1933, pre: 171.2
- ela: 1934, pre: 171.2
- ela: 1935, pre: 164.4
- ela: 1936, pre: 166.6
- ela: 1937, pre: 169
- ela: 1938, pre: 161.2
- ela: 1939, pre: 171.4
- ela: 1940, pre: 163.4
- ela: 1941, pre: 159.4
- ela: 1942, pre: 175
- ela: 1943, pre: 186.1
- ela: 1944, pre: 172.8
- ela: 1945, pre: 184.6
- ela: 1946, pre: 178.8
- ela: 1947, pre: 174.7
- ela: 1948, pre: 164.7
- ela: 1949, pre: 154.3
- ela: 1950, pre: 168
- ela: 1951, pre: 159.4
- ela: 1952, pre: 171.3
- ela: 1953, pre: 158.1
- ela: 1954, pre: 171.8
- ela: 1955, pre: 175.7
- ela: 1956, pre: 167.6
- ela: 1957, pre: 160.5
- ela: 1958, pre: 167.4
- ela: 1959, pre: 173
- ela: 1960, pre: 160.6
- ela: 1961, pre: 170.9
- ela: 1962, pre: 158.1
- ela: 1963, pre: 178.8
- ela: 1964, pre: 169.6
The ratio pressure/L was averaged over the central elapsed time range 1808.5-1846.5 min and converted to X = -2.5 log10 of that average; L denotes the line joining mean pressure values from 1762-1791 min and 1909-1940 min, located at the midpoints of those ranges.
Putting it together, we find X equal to 0.37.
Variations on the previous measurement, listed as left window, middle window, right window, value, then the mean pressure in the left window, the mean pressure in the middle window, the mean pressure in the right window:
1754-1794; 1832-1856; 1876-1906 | 0.29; 147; 116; 153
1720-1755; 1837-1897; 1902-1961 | 0.17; 175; 143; 164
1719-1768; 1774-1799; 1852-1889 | 0.19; 170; 137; 151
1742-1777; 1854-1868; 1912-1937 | 0.10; 159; 148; 162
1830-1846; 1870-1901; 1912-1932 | -0.16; 98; 154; 161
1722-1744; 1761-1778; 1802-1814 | 0.08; 181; 156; 154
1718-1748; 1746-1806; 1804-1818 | 0.08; 176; 149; 148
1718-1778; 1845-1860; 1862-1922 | 0.13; 168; 140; 153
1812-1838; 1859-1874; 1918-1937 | -0.19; 99.8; 150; 164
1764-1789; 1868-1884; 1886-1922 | -0.02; 152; 156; 153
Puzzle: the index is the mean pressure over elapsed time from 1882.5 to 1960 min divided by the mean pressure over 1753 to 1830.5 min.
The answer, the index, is 1.16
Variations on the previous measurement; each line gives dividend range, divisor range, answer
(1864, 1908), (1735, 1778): 0.94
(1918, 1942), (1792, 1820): 1.17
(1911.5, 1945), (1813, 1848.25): 1.58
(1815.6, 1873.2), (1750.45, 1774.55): 0.76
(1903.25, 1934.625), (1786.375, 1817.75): 1.16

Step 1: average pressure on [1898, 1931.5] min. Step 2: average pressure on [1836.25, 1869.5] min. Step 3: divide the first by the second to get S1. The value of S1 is 1.18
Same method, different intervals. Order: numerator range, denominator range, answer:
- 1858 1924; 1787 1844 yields 1.31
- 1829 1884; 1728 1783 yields 0.80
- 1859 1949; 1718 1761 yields 0.91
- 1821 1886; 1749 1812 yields 0.85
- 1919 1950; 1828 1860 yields 1.45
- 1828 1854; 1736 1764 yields 0.65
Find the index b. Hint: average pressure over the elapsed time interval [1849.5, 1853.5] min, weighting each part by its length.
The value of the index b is 140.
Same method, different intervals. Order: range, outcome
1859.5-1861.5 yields 153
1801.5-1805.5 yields 158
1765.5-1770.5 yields 157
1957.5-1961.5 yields 168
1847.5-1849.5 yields 128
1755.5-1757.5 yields 165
